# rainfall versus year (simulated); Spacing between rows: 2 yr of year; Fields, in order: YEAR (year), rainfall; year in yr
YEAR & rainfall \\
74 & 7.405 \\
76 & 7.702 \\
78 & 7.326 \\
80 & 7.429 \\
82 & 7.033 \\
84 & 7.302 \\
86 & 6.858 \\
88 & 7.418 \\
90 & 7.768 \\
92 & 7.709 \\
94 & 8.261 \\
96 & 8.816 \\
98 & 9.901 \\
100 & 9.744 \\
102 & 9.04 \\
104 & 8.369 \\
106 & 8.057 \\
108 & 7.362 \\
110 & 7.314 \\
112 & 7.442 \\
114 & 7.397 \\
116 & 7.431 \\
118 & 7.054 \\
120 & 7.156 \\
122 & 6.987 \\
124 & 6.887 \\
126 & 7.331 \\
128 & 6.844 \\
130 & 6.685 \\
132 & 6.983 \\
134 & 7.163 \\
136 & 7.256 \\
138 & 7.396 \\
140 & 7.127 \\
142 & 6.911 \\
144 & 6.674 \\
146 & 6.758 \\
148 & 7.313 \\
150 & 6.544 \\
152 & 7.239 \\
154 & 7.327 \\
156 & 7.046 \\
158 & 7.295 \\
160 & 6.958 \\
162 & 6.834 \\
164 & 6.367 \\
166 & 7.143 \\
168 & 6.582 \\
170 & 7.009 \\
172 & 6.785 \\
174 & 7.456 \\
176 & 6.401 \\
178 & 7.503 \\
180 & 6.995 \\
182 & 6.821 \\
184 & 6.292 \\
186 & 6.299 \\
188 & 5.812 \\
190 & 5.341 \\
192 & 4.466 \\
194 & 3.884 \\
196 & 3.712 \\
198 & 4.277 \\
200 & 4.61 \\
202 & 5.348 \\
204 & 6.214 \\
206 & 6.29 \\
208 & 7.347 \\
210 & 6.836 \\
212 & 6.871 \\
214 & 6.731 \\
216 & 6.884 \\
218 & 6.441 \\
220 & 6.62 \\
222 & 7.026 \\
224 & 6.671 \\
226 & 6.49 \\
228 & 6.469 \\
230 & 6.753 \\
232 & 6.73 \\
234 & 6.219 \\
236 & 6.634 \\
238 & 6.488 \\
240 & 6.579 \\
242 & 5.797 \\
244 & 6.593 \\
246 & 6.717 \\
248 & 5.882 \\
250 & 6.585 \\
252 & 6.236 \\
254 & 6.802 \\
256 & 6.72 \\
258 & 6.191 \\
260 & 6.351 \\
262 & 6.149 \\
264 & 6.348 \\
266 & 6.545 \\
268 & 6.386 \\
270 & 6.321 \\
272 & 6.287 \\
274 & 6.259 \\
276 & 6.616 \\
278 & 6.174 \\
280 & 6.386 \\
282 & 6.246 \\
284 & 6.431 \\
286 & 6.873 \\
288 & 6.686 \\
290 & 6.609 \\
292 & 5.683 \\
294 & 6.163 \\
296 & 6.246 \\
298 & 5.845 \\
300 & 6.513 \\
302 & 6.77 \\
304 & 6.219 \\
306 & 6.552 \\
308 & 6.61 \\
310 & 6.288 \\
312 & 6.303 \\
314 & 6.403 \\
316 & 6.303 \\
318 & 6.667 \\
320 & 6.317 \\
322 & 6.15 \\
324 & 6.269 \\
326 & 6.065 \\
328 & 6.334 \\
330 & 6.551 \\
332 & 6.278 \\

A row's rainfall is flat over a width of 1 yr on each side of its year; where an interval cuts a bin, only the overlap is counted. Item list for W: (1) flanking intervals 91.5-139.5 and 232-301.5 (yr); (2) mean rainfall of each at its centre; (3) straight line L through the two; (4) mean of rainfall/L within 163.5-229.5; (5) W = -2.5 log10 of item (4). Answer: 0.121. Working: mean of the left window 7.68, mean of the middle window 6.25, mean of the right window 6.38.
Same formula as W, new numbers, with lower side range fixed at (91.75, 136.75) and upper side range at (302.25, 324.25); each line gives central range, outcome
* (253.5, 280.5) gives 0.05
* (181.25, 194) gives 0.26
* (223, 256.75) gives 0.06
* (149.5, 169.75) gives 0.07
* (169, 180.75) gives 0.04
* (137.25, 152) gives 0.08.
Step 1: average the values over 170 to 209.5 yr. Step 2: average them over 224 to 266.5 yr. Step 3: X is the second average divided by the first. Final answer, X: 1.09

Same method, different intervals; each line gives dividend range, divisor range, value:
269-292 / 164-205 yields 1.08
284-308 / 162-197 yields 1.03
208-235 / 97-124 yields 0.85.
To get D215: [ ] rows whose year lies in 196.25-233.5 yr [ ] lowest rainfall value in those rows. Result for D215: 4.277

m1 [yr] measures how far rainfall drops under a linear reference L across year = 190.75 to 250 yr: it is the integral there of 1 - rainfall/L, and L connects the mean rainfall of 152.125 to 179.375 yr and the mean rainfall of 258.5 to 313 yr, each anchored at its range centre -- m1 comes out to 5.0 yr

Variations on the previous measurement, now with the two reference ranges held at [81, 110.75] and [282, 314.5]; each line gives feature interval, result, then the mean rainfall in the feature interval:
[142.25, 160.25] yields 1.4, 7.02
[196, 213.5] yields 3.2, 5.87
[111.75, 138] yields 2.4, 7.13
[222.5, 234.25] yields 0.6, 6.6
